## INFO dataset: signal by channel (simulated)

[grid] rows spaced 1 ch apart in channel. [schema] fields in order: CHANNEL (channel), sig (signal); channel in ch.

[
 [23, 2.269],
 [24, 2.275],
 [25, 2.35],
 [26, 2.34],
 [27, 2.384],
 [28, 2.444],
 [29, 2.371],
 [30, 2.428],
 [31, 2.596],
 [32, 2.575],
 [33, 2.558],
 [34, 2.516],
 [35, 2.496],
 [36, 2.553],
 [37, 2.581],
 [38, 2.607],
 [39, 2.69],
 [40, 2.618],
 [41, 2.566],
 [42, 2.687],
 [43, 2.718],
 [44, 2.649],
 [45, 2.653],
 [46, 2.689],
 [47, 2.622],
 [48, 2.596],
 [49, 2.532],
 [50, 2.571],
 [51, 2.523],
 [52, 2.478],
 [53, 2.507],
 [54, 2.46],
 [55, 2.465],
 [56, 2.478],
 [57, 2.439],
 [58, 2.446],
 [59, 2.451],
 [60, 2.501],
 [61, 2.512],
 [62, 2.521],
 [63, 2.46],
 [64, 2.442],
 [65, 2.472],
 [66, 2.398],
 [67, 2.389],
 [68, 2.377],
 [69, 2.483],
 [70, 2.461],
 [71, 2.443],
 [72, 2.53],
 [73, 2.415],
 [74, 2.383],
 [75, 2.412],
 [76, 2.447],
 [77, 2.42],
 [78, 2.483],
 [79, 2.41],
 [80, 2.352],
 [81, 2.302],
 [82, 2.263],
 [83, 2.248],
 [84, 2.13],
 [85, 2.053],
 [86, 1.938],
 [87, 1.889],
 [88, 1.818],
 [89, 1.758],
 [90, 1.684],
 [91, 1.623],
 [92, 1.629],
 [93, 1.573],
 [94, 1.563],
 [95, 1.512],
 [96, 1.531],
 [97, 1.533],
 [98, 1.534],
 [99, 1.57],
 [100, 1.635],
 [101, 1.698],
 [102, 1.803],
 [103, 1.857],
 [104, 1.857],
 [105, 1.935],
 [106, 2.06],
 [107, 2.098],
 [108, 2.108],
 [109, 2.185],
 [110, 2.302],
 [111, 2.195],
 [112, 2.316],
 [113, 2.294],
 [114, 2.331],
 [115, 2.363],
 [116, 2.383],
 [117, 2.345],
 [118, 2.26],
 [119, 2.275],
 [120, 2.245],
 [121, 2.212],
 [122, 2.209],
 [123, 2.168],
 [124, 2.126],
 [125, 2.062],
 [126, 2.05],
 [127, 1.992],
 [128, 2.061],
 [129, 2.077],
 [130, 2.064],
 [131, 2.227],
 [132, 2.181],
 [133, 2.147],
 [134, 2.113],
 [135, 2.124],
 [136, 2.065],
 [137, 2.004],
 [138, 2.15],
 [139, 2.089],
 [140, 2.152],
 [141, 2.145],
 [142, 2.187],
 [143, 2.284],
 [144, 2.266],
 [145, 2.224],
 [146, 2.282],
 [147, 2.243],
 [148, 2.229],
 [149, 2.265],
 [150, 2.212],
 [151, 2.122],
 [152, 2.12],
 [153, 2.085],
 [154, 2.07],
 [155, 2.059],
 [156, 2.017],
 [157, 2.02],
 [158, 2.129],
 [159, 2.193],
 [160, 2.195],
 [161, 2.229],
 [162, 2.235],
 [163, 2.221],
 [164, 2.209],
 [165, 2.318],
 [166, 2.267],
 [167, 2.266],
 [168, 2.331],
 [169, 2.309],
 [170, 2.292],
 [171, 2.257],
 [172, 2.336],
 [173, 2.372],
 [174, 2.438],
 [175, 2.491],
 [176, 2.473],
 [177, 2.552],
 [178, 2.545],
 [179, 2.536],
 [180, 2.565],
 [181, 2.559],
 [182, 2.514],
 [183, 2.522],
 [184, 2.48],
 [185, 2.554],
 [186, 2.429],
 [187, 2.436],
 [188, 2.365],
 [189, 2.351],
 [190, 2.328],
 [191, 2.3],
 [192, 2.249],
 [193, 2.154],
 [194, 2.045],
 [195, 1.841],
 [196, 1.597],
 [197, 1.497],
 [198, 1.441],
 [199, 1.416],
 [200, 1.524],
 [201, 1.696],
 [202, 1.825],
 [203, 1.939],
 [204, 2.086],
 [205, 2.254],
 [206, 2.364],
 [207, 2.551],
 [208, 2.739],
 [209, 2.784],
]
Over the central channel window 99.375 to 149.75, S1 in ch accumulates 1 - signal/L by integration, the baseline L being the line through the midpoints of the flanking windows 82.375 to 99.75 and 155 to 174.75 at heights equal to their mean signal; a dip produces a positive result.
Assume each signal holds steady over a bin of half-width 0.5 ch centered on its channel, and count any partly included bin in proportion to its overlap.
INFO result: -4.4 ch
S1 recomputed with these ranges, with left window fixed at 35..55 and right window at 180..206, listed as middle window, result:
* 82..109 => 6.86 ch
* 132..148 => 0.80 ch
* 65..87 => 1.31 ch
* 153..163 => 0.42 ch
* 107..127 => 1.13 ch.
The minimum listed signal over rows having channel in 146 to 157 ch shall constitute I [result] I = 2.017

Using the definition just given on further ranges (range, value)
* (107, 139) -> 1.992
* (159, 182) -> 2.193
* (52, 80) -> 2.352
